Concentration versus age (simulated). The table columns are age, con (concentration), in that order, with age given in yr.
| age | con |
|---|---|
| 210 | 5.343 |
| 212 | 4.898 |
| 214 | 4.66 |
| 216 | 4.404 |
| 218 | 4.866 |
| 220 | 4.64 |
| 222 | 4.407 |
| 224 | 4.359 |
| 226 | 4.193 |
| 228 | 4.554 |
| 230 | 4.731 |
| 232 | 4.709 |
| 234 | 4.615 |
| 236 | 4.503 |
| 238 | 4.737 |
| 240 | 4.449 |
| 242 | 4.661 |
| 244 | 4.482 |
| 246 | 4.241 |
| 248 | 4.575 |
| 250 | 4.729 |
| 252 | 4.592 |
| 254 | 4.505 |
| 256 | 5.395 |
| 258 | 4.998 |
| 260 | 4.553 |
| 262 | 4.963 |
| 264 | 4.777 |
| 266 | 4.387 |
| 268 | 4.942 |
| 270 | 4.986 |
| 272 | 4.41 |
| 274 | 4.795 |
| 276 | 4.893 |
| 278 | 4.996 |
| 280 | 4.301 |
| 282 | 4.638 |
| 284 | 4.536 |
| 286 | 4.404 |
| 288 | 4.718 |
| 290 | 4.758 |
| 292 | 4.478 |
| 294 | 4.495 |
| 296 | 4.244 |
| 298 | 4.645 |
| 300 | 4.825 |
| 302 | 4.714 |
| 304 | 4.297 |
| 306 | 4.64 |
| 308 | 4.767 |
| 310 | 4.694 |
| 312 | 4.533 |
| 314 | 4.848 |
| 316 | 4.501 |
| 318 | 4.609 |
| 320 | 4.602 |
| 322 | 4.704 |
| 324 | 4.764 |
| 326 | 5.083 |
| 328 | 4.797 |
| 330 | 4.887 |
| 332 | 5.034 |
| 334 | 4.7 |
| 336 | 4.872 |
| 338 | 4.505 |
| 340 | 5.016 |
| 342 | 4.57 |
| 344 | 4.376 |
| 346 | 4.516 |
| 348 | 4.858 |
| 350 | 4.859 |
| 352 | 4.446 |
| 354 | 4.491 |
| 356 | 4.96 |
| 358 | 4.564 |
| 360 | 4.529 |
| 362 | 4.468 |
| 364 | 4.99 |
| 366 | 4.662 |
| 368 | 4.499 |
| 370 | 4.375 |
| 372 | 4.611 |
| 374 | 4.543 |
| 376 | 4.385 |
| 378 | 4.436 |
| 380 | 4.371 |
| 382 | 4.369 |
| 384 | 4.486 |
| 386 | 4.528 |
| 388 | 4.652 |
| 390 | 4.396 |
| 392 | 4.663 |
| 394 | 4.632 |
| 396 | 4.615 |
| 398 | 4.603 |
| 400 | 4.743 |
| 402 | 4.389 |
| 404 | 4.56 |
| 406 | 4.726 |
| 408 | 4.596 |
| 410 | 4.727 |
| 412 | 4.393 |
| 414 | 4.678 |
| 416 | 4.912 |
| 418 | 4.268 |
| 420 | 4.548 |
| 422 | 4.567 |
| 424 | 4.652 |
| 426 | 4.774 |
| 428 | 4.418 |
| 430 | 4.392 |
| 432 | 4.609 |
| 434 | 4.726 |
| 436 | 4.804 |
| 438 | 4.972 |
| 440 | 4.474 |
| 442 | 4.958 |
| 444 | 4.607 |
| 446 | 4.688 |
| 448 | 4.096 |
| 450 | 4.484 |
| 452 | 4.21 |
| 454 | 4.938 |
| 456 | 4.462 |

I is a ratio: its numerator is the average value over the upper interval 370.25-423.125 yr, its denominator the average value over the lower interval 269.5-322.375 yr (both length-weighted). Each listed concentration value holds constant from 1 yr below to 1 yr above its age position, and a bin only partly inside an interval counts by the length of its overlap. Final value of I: 1.0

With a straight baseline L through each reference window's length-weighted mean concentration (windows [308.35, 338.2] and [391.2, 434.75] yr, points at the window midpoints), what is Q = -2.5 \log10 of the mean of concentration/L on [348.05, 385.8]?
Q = 0.03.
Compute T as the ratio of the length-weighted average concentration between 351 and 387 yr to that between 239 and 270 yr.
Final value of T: 0.97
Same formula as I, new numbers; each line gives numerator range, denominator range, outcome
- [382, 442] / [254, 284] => 0.97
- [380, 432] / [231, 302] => 0.98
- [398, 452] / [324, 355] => 0.97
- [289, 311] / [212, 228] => 1.01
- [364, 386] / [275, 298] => 0.98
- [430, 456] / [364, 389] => 1.02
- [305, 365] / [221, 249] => 1.04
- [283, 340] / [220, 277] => 1.01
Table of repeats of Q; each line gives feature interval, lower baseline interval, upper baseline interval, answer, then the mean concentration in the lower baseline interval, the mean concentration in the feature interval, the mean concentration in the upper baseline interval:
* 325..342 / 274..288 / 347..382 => -0.054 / 4.65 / 4.84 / 4.58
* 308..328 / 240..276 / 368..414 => -0.019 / 4.7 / 4.71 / 4.54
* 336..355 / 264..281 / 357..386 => -0.016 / 4.72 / 4.64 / 4.52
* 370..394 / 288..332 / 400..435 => 0.029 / 4.67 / 4.5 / 4.59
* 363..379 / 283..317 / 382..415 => 0.005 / 4.59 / 4.56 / 4.58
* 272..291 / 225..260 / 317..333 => 0.013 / 4.63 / 4.66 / 4.81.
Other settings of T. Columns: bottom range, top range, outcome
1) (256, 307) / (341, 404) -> 0.98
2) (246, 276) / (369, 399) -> 0.95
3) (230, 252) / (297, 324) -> 1.02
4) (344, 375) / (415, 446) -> 1.01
